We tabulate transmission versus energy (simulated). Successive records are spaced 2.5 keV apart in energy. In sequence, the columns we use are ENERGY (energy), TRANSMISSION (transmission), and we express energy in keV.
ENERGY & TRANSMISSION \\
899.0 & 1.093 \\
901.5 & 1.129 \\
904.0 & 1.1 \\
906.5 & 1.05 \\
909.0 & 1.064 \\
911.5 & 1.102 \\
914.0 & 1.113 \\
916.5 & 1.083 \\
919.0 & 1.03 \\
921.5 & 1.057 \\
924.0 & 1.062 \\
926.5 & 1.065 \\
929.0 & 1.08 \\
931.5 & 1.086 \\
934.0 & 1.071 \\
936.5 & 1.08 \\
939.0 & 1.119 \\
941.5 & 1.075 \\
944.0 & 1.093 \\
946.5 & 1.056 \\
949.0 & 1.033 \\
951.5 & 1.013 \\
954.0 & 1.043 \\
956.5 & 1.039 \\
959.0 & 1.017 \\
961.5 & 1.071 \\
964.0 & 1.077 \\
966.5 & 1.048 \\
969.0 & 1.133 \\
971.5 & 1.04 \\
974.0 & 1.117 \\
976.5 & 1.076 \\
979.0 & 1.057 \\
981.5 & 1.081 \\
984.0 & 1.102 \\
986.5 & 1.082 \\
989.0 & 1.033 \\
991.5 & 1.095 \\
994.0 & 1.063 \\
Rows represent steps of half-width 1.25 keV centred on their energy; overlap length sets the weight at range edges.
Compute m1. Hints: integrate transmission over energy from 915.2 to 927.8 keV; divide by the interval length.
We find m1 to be 1.06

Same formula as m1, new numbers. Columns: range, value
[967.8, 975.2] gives 1.1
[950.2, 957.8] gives 1.03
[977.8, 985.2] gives 1.08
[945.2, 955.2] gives 1.04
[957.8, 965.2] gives 1.06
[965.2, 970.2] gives 1.09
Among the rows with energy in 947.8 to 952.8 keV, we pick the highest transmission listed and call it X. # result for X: 1.033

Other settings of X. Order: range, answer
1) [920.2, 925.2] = 1.062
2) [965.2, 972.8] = 1.133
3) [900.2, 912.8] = 1.129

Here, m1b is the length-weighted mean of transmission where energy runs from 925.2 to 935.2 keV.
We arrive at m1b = 1.08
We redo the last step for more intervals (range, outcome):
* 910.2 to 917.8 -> 1.1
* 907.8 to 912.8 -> 1.08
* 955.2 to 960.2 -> 1.03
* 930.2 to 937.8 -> 1.08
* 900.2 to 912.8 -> 1.09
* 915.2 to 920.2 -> 1.06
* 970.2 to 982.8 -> 1.07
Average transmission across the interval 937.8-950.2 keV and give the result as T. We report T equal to 1.08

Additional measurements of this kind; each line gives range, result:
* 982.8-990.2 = 1.07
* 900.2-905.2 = 1.11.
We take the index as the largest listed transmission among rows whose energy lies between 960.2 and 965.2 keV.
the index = 1.077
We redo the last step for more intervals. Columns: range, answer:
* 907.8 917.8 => 1.113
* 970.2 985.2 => 1.117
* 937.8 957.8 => 1.119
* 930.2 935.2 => 1.086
